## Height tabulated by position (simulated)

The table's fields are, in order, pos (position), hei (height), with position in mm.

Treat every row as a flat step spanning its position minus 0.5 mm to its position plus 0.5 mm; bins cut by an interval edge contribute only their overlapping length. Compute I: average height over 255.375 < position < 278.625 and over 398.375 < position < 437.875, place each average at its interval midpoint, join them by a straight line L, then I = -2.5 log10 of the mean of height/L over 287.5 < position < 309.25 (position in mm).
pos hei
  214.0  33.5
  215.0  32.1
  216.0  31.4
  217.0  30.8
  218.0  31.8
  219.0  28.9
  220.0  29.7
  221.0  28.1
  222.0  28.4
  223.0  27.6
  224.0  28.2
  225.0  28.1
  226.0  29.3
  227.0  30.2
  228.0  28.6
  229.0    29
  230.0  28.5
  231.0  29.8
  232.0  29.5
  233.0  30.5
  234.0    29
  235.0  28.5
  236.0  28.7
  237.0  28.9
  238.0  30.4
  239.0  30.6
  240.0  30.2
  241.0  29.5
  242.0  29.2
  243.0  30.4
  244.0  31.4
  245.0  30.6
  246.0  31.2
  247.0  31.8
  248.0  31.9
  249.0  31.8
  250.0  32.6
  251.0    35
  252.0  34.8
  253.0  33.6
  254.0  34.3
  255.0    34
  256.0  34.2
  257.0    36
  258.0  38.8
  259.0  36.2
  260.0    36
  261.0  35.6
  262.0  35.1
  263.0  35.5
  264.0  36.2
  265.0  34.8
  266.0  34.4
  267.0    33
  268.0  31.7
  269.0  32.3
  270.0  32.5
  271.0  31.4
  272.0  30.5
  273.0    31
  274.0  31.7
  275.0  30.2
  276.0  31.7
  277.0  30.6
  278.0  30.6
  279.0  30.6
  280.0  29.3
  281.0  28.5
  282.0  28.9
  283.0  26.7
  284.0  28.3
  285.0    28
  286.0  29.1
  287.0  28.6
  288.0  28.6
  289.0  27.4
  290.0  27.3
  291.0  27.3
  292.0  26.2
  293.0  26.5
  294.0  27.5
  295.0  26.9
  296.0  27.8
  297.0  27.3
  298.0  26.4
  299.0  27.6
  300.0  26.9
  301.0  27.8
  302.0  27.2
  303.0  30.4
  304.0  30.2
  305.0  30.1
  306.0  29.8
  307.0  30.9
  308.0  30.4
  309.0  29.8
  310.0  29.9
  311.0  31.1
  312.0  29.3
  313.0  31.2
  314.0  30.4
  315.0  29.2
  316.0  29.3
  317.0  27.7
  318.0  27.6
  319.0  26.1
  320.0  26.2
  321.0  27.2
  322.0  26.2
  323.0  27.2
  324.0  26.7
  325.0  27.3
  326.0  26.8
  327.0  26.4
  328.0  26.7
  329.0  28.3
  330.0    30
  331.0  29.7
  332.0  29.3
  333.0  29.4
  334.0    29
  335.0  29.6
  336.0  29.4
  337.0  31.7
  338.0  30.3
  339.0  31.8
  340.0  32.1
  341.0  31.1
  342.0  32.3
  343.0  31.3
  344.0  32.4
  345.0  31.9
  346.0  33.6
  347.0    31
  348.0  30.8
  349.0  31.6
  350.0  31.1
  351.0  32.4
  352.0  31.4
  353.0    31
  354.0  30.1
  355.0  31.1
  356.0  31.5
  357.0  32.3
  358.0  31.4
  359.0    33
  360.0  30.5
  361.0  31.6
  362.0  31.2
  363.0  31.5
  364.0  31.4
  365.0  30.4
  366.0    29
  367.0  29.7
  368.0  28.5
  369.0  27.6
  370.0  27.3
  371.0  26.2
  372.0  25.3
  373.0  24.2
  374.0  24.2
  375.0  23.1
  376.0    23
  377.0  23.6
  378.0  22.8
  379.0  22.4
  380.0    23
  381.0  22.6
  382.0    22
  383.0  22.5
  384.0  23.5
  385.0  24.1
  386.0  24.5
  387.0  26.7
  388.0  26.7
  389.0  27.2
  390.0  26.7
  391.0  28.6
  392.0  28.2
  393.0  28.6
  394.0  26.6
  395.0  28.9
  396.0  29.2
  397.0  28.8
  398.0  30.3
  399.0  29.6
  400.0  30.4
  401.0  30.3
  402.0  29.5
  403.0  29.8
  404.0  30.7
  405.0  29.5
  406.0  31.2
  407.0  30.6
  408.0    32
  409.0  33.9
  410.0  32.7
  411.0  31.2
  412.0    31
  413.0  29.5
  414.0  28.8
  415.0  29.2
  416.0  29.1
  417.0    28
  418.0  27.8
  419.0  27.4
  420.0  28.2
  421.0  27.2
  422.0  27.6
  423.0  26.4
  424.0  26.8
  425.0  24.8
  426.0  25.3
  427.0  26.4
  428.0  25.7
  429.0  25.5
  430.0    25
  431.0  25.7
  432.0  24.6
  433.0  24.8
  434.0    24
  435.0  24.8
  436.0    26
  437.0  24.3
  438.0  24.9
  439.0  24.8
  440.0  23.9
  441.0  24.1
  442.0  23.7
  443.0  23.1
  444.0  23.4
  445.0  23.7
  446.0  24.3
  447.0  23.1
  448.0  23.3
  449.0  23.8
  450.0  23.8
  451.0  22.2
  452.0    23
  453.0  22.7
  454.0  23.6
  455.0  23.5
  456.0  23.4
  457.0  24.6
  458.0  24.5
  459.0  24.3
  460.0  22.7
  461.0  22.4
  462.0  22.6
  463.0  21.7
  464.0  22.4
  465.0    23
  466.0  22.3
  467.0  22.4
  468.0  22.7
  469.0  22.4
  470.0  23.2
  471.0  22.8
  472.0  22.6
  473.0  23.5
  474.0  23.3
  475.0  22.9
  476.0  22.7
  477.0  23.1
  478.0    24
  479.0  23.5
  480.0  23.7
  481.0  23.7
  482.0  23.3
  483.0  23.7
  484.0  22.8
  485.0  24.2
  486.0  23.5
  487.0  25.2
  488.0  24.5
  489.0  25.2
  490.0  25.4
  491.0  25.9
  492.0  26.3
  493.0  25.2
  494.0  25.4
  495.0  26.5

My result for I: 0.149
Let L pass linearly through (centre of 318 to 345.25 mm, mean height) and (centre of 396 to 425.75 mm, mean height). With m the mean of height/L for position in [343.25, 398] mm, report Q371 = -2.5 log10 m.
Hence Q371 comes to 0.04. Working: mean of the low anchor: 29.1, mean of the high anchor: 29.4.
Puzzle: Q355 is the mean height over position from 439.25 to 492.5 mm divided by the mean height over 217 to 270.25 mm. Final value 0.7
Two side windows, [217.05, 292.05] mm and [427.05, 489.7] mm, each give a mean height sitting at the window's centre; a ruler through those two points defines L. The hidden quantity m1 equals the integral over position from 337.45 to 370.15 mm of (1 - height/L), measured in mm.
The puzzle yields -4.4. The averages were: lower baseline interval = 31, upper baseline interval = 23.7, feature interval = 31.1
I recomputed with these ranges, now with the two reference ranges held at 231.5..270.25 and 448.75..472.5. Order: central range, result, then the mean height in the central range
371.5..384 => 0.155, 23.2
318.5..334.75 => 0.055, 27.7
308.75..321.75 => 0.033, 28.8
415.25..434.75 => -0.072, 26.3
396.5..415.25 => -0.194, 30.5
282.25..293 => 0.118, 27.7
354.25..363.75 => -0.142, 31.5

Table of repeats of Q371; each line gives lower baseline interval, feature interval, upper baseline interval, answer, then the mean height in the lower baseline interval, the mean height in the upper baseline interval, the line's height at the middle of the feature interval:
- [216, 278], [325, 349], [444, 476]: -0.08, 31.5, 23.1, 28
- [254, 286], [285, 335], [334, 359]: 0.13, 32.4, 31.4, 31.8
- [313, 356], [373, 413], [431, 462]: -0.04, 29.7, 23.9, 26.6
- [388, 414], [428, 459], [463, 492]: 0.09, 29.7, 23.5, 26.3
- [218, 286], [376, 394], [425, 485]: 0.06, 31.2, 23.7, 26.3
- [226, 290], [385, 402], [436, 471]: -0.09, 31.4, 23.4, 25.8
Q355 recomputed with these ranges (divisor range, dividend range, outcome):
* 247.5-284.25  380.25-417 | 0.87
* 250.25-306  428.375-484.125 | 0.76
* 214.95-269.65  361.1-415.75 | 0.88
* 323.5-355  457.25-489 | 0.77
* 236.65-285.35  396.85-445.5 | 0.86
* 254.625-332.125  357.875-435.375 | 0.92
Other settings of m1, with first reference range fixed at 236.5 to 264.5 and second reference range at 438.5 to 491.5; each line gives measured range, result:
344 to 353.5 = -1.00 mm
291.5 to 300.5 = 1.17 mm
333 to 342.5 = -0.51 mm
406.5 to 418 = -2.04 mm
